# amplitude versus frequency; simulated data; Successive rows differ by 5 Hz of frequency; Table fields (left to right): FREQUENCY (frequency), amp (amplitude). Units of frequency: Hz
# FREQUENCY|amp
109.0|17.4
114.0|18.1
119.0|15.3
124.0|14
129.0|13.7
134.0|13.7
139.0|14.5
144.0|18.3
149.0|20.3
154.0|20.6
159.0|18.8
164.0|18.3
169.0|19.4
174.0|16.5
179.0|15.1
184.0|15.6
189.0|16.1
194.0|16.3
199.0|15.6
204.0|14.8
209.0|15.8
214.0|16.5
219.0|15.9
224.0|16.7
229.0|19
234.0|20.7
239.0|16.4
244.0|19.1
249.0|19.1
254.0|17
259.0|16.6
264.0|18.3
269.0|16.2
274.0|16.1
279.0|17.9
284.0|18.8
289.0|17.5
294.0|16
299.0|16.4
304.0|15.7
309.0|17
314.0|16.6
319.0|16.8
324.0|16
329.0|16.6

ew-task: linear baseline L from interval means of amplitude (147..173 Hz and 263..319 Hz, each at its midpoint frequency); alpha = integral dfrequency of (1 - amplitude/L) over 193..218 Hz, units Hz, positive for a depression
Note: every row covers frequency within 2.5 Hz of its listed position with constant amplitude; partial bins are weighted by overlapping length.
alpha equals 3.6 Hz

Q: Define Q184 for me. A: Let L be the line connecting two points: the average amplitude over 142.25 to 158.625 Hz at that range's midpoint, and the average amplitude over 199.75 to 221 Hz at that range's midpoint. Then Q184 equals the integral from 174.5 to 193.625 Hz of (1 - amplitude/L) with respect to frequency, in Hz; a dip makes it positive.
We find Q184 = 1.8 Hz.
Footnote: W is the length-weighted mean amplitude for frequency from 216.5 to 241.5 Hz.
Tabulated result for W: 17.7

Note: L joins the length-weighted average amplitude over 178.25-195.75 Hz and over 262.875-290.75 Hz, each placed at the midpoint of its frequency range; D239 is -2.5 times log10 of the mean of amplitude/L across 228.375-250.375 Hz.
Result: -0.13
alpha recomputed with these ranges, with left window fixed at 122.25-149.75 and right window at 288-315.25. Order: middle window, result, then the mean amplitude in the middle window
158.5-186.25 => -2.60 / 17.2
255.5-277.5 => -0.80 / 16.9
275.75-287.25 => -1.26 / 18.1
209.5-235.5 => -2.40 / 17.5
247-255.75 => -1.03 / 18.1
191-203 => 0.04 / 15.8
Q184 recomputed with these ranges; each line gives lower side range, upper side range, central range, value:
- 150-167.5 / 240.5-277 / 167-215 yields 6.7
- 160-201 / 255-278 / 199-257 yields -1.6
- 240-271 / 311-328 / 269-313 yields 0.4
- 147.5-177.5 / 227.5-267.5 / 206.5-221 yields 1.9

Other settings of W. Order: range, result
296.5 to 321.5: 16.5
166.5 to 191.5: 16.5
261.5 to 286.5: 17.5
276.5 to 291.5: 18.1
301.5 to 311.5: 16.4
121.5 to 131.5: 13.8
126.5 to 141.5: 14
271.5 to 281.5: 17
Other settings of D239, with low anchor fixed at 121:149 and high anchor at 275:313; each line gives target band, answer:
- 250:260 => -0.04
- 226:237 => -0.19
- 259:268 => -0.05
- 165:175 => -0.16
